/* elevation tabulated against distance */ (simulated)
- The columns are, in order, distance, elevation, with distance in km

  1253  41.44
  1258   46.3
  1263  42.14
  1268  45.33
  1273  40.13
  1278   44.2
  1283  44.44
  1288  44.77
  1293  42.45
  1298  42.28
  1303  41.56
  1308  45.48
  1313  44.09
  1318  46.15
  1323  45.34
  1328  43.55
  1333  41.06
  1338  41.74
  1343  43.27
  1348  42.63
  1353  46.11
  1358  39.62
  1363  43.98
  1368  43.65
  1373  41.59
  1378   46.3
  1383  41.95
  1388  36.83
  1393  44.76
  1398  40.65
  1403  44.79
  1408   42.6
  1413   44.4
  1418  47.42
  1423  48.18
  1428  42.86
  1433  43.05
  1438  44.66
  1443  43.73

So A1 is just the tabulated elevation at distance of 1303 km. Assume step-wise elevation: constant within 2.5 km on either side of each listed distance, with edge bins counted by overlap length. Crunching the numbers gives 41.56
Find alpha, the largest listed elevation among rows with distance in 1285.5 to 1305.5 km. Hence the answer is 44.77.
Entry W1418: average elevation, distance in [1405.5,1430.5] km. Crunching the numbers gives 45.1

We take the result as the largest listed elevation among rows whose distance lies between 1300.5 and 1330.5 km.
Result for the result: 46.15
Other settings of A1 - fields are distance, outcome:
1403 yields 44.79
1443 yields 43.73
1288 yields 44.77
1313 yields 44.09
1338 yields 41.74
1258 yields 46.3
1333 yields 41.06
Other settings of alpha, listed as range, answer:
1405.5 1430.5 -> 48.18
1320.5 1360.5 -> 46.11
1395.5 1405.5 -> 44.79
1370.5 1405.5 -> 46.3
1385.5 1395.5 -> 44.76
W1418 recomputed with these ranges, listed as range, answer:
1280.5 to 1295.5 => 43.9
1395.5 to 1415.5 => 43.1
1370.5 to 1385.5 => 43.3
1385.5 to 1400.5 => 40.7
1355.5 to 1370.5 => 42.4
